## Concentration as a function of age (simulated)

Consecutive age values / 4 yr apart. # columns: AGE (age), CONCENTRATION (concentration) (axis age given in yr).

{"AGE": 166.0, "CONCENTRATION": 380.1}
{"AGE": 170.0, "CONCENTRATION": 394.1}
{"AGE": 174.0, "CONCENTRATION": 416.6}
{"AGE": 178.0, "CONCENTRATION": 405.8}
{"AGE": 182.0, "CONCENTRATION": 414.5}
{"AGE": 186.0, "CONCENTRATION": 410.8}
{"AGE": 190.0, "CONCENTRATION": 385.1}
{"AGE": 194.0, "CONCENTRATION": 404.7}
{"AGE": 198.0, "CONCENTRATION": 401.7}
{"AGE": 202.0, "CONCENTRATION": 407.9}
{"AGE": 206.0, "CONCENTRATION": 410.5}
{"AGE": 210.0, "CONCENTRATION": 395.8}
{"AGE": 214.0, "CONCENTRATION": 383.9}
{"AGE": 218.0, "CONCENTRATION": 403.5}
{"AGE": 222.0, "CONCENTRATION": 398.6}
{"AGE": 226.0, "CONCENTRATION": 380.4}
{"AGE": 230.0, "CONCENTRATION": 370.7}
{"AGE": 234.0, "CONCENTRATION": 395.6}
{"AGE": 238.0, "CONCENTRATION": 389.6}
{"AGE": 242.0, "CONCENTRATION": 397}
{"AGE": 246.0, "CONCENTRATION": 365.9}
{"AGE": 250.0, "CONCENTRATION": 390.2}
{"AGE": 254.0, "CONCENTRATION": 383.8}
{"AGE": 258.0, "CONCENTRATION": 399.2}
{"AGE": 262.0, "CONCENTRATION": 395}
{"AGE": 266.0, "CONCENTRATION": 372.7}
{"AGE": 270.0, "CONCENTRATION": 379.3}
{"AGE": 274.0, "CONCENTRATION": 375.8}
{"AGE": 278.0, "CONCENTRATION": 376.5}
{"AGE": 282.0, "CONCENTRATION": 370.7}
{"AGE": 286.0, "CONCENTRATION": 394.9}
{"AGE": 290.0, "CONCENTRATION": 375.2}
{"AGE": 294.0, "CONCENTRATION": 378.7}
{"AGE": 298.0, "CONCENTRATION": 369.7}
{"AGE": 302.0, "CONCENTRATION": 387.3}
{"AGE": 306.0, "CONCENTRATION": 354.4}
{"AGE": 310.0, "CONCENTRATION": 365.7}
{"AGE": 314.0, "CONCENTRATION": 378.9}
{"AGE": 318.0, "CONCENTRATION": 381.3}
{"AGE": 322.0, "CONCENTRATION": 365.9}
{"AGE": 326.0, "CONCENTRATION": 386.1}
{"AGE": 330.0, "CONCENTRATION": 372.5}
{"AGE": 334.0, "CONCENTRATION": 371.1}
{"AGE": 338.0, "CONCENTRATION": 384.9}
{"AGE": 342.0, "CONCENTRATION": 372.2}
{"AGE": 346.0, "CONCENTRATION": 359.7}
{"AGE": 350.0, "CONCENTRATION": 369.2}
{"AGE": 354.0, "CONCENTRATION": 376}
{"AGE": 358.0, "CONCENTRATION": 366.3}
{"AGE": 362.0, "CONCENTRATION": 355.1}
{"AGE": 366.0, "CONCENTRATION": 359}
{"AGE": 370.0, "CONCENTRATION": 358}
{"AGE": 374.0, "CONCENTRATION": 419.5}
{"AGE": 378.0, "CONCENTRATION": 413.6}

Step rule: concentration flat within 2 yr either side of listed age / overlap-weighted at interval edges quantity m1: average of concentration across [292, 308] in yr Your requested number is 373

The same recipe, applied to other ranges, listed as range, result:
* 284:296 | 383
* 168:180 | 406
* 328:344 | 375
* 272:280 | 376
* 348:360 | 370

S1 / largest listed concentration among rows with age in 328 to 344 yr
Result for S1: 384.9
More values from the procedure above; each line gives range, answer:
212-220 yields 403.5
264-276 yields 379.3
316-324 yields 381.3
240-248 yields 397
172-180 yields 416.6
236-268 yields 399.2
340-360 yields 376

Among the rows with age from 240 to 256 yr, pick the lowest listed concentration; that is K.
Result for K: 365.9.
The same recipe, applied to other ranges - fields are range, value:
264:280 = 372.7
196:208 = 401.7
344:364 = 355.1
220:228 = 380.4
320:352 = 359.7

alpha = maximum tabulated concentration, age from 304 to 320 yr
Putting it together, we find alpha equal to 381.3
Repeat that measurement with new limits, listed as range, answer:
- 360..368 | 359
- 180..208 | 414.5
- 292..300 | 378.7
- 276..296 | 394.9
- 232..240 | 395.6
